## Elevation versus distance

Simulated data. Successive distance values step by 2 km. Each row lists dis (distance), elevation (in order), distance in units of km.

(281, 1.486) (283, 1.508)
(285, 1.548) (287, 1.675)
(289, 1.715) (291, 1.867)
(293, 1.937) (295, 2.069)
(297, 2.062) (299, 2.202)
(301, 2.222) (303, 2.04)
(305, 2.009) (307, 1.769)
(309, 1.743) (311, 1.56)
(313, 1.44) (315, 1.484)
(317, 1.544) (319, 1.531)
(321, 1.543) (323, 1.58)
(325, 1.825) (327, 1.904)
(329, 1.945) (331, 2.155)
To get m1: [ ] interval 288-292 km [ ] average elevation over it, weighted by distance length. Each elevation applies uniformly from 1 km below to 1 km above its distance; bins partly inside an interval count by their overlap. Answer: 1.79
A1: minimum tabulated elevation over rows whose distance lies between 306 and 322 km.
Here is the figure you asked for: 1.44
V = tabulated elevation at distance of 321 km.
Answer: 1.543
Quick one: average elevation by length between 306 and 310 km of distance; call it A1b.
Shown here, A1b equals 1.76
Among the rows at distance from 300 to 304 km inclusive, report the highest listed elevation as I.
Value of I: 2.222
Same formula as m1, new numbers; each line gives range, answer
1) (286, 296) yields 1.85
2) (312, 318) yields 1.49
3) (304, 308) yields 1.89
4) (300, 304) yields 2.13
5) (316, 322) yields 1.54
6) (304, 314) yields 1.7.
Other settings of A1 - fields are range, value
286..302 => 1.675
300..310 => 1.743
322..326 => 1.58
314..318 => 1.484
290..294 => 1.867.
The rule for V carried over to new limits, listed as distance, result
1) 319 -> 1.531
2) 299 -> 2.202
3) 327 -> 1.904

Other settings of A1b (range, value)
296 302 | 2.16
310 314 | 1.5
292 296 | 2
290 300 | 2.03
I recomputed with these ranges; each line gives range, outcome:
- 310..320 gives 1.56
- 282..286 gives 1.548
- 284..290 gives 1.715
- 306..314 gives 1.769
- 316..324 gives 1.58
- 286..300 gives 2.202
